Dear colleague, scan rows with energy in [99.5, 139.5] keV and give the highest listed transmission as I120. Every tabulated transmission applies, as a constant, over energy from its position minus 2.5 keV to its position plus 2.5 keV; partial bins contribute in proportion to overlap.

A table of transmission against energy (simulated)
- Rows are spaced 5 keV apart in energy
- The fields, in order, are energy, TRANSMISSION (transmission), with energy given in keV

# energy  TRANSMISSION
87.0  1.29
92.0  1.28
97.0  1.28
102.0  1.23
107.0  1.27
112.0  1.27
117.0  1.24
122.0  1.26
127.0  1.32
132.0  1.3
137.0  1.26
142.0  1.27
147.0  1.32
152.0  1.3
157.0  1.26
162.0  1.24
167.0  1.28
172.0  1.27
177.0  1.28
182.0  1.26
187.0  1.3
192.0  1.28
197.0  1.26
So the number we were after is 1.32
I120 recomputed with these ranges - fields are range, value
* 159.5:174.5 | 1.28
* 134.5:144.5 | 1.27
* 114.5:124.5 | 1.26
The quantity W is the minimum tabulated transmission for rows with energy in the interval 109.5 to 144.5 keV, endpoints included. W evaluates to 1.24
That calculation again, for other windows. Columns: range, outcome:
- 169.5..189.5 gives 1.26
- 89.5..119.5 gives 1.23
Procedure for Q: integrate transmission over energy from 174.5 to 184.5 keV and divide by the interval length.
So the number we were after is 1.27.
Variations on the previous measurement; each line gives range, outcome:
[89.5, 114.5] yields 1.27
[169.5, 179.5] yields 1.27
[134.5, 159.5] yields 1.28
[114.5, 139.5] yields 1.28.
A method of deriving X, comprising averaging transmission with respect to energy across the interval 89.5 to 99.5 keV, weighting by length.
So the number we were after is 1.28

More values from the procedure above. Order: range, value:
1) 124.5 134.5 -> 1.31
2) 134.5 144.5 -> 1.26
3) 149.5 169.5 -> 1.27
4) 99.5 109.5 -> 1.25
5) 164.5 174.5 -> 1.27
